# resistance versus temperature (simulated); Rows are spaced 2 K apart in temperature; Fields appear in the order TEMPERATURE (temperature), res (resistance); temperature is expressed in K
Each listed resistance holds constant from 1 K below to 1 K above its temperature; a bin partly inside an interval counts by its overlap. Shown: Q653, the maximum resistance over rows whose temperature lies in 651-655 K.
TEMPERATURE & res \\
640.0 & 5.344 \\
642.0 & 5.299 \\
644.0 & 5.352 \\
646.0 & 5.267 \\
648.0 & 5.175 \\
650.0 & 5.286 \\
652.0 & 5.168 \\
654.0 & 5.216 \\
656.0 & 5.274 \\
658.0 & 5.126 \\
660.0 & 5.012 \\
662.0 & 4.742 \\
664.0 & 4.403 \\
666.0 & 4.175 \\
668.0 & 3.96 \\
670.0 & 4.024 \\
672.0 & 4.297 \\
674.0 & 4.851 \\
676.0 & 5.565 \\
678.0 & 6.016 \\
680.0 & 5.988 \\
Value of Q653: 5.216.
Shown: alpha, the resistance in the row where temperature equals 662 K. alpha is 4.742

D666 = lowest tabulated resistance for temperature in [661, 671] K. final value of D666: 3.96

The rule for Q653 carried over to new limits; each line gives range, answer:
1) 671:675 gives 4.851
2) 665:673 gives 4.297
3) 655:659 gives 5.274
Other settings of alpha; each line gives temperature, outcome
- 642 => 5.299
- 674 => 4.851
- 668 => 3.96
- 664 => 4.403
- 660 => 5.012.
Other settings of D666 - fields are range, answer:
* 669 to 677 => 4.024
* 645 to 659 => 5.126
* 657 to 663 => 4.742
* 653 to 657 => 5.216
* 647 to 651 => 5.175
